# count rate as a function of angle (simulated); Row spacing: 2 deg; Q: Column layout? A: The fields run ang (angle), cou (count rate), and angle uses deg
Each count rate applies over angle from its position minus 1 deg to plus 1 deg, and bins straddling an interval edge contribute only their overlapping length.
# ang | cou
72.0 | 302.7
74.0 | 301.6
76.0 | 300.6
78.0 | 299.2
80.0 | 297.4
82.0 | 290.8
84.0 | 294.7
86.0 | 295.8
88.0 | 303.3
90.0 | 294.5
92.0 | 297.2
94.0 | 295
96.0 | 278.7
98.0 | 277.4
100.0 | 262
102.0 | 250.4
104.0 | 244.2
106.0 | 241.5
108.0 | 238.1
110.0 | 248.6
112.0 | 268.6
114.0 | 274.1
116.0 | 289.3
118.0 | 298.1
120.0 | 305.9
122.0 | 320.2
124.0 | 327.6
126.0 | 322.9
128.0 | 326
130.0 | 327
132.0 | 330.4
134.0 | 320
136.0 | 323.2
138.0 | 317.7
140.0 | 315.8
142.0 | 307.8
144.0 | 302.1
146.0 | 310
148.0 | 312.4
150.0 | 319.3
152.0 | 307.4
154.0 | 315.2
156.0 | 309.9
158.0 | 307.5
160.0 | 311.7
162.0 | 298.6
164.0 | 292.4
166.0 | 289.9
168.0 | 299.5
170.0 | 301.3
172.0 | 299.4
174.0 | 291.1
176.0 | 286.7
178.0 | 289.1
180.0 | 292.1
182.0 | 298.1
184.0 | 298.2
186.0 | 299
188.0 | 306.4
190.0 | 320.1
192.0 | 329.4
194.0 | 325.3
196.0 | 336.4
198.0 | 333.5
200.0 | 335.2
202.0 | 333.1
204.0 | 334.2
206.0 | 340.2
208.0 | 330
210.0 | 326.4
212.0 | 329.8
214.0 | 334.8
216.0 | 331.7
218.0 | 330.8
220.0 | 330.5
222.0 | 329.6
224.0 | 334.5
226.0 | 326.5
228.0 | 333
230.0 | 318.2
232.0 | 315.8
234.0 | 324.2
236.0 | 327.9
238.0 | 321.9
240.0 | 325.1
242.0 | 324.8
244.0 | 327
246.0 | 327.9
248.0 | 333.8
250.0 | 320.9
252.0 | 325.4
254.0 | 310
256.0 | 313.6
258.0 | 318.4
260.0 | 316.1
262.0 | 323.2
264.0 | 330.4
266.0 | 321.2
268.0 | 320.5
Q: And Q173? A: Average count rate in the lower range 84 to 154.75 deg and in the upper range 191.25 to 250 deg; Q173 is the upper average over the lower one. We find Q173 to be 1.11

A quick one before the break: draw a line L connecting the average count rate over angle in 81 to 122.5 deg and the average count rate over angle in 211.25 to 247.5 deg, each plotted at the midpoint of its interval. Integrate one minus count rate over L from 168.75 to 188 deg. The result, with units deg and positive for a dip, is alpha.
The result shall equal 0.78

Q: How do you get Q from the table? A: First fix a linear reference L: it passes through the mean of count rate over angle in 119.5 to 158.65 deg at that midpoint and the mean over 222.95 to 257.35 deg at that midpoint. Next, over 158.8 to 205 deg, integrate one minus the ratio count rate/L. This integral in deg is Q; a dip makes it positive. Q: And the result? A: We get 1.6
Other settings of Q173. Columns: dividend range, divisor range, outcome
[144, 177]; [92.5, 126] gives 1.09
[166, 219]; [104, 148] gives 1.05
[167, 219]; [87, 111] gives 1.18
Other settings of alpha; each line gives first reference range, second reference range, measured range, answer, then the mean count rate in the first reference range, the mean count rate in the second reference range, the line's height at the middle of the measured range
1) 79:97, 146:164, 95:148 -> 1.4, 294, 309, 302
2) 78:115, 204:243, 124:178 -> -2.1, 276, 328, 298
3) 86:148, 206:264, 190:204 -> -0.7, 294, 326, 316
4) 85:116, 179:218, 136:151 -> -0.9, 272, 323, 294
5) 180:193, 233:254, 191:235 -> -2.0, 307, 325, 316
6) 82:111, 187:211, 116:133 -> -1.7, 274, 329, 289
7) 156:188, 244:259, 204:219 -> -1.1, 298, 322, 310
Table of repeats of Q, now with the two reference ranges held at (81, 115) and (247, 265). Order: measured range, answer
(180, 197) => -0.66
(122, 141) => -2.64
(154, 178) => -0.41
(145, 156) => -0.87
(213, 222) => -0.64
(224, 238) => -0.49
